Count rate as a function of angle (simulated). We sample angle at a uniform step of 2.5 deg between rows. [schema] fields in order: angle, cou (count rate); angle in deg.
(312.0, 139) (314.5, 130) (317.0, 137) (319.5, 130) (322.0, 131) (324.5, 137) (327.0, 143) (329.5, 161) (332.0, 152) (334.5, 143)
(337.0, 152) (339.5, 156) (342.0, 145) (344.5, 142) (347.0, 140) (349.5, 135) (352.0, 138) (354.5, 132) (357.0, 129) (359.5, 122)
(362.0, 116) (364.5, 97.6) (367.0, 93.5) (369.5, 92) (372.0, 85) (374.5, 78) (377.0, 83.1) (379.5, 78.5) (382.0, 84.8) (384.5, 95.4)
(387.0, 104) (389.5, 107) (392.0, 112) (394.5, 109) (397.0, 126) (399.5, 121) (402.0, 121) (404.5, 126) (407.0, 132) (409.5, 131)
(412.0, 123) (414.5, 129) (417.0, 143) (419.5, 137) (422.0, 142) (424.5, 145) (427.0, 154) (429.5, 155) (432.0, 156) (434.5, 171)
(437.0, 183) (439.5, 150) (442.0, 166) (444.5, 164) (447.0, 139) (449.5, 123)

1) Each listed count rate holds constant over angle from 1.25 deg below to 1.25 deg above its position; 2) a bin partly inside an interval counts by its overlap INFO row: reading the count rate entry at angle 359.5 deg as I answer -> 122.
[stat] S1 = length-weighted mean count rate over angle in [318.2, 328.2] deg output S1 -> 135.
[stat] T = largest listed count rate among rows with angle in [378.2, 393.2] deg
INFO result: 112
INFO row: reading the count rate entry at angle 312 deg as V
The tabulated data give 139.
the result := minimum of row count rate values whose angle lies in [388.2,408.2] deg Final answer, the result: 107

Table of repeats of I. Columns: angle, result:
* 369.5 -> 92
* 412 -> 123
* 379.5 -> 78.5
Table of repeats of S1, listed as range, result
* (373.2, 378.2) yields 80.6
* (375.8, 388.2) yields 89.1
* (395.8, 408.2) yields 125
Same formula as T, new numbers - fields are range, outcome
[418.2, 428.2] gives 154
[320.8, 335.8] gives 161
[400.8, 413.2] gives 132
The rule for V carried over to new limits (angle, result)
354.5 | 132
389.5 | 107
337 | 152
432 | 156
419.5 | 137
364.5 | 97.6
